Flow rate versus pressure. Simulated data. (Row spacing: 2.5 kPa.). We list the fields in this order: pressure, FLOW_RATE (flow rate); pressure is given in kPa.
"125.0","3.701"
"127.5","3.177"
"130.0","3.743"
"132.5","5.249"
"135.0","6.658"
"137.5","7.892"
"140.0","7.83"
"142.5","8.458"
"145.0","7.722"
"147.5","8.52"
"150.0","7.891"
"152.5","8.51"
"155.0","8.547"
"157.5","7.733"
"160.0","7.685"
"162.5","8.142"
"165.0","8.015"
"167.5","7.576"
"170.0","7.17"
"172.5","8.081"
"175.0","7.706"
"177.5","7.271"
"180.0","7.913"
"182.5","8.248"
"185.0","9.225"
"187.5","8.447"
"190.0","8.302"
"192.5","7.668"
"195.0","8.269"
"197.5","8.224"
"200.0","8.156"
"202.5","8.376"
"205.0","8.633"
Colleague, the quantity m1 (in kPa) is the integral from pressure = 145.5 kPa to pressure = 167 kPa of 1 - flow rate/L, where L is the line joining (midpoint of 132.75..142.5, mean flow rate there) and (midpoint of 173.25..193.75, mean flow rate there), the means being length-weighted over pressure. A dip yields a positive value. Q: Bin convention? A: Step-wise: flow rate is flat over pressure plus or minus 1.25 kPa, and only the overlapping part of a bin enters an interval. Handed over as -1.2 kPa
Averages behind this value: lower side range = 7.36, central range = 8.1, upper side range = 8.1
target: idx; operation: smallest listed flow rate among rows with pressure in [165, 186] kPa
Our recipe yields 7.17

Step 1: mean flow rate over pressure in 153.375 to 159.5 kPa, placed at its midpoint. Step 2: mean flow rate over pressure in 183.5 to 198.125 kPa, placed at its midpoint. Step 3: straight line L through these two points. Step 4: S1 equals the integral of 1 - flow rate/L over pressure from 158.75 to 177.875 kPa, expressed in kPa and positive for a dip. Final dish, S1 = 1.1 kPa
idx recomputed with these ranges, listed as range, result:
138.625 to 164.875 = 7.685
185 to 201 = 7.668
